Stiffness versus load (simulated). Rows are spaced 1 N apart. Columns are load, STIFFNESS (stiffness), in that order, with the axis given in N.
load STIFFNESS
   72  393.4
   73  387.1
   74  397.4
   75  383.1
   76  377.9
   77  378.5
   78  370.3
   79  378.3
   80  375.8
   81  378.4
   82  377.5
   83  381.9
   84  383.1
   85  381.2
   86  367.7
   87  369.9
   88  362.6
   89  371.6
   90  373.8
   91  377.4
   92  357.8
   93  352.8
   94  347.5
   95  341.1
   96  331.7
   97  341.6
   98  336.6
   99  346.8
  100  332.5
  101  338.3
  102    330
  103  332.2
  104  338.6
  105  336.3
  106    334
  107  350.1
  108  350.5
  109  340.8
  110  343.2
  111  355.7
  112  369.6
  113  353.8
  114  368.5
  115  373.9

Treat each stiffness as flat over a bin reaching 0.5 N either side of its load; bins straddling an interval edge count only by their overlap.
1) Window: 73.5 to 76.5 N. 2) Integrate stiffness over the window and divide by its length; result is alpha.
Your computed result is 386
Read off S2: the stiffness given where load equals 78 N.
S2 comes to 370.3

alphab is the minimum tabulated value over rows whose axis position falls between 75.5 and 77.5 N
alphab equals 377.9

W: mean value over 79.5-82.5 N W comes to 377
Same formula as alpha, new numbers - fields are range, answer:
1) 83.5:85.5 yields 382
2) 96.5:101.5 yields 339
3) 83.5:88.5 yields 373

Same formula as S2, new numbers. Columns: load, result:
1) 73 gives 387.1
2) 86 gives 367.7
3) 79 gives 378.3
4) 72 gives 393.4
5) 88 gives 362.6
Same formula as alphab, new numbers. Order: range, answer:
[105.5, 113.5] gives 334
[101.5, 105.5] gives 330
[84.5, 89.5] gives 362.6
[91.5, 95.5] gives 341.1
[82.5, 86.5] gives 367.7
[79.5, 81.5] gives 375.8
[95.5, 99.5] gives 331.7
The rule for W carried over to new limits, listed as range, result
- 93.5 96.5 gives 340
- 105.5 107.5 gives 342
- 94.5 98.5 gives 338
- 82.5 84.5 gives 382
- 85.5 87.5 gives 369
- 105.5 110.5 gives 344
